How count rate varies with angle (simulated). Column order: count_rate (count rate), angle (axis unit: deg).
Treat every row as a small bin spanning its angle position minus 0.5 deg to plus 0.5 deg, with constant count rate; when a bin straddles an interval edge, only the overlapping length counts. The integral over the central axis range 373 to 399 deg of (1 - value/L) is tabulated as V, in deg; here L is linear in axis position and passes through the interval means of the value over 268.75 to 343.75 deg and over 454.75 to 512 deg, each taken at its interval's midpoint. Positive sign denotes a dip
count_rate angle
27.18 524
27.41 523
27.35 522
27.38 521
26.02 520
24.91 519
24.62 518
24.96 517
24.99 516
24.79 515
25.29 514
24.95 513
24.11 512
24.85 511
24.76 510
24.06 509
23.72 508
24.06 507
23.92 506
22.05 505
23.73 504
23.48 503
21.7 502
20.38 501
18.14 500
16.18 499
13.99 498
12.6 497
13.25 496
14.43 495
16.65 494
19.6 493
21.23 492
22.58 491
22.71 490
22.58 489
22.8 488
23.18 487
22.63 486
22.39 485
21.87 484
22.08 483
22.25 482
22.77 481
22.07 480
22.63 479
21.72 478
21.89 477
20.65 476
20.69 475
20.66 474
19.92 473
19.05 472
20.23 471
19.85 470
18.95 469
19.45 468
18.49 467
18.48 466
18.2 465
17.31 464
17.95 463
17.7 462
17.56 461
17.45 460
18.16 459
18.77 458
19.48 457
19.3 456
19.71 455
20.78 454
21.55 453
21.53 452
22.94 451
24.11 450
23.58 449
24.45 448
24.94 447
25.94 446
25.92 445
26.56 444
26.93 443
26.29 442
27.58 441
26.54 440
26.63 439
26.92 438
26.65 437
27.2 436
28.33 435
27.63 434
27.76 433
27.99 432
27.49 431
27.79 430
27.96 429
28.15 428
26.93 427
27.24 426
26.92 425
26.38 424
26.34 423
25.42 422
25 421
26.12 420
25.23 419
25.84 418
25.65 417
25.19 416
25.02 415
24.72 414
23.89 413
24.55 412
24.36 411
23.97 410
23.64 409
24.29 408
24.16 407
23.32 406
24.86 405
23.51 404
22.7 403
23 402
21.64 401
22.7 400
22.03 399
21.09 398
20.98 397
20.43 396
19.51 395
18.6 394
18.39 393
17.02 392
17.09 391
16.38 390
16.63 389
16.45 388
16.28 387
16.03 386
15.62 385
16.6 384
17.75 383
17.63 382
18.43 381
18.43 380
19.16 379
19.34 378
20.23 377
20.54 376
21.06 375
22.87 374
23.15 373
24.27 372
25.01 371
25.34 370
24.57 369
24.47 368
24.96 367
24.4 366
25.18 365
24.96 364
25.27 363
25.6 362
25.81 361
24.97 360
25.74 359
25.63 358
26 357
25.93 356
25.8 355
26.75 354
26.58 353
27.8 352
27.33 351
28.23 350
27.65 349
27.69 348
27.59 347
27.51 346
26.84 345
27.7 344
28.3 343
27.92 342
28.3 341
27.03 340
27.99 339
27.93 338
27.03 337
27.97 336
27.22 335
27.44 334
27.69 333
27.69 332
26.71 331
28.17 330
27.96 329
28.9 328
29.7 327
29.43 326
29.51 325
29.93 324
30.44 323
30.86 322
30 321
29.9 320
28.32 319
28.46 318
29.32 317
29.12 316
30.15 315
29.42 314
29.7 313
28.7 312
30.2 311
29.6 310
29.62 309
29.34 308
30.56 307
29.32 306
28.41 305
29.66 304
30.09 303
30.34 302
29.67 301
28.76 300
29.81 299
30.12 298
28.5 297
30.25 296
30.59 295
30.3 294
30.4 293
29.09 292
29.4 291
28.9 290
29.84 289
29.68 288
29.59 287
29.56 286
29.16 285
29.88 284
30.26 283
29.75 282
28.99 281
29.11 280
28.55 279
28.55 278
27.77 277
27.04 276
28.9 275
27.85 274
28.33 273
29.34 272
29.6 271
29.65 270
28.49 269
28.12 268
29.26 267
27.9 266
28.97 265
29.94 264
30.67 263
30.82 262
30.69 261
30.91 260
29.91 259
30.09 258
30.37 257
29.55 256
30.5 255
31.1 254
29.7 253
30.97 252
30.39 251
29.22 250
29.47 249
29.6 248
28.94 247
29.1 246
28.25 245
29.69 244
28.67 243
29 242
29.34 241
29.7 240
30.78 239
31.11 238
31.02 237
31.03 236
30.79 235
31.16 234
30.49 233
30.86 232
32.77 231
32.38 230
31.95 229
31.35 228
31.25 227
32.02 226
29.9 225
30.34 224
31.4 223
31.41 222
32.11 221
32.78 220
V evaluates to 6.7 deg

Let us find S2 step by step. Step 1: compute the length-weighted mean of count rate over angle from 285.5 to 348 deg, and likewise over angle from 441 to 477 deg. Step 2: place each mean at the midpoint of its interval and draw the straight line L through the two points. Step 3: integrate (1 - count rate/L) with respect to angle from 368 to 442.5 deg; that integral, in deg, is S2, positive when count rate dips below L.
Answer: 2.3 deg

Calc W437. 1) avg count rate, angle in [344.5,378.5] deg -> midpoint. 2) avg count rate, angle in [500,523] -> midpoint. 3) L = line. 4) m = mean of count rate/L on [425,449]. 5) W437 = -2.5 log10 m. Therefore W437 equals -0.09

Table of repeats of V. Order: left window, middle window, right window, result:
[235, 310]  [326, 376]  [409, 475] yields 0.7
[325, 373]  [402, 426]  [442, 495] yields -1.2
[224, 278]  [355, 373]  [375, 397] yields -4.6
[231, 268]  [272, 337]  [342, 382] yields -4.2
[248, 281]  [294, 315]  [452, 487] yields -1.6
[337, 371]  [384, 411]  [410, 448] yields 6.1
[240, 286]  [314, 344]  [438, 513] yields -1.9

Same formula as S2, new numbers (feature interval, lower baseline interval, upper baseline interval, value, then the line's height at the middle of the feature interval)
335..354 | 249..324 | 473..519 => -0.2 deg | 27.4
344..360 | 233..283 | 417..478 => -0.2 deg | 26.5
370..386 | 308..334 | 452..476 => 3.3 deg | 25.2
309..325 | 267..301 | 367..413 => -1.8 deg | 26.6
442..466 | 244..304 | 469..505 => 0.5 deg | 21.8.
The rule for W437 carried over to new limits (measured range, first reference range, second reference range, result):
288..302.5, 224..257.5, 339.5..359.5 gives -0.04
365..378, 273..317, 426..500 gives 0.12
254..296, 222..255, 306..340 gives 0.01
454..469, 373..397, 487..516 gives 0.10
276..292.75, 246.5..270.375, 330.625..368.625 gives -0.01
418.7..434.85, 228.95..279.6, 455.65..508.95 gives -0.20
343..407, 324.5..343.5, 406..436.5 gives 0.19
